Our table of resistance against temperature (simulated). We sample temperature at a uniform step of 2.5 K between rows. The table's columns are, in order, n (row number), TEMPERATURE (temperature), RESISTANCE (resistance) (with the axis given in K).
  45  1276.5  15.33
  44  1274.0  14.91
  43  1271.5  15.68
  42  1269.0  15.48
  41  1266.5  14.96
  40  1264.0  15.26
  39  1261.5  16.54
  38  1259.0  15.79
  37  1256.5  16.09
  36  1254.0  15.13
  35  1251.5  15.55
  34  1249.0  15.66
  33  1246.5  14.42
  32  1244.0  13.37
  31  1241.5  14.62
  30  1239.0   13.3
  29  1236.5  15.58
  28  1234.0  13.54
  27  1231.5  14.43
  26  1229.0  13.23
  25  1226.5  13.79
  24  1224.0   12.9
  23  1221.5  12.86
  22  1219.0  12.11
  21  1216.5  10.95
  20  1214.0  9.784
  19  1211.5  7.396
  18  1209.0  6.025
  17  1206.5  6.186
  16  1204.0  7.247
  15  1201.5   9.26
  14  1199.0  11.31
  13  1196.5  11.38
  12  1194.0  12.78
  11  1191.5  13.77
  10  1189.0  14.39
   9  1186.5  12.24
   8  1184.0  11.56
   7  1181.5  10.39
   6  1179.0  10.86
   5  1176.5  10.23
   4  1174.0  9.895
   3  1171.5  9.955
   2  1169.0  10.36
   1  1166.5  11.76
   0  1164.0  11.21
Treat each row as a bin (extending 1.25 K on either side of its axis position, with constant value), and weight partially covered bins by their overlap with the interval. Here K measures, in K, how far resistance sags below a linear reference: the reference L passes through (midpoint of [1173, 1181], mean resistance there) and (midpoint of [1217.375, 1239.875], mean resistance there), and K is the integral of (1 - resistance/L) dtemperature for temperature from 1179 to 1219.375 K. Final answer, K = 4.1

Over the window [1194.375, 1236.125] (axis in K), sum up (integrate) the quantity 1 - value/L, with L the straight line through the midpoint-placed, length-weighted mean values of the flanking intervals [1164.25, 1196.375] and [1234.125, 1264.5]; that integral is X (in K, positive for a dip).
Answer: 7.7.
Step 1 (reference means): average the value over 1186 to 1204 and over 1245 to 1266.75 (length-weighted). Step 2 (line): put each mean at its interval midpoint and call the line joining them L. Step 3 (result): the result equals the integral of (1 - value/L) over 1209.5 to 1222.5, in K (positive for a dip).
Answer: 2.8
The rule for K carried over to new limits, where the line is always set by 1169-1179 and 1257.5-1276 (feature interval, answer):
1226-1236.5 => -0.4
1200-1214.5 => 5.4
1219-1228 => 0.0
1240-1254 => -0.3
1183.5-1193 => -1.8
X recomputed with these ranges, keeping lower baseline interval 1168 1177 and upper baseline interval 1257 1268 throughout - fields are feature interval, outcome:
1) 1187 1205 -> -0.1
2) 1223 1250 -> 0.0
